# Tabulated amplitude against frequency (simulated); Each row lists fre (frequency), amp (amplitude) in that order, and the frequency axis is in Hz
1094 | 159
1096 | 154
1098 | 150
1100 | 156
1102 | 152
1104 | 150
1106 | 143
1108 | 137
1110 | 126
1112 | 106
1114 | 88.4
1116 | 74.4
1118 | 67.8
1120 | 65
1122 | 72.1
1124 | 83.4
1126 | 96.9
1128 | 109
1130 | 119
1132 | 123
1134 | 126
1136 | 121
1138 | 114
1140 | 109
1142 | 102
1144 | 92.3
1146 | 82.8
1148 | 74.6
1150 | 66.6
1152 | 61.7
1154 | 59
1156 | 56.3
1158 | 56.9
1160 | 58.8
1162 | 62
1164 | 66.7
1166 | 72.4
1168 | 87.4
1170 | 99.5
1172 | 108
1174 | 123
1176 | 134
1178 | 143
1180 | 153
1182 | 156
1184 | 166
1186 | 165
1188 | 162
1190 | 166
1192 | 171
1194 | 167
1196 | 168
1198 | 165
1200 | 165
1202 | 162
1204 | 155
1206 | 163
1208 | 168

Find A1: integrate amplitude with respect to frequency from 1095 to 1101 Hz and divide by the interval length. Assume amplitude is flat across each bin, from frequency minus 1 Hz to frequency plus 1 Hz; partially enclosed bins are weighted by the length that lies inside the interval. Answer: 153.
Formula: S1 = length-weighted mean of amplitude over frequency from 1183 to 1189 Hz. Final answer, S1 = 164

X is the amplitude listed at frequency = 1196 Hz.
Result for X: 168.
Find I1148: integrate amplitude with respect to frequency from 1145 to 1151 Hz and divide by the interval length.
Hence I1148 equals 74.7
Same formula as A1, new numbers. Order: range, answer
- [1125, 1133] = 112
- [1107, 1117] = 106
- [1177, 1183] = 151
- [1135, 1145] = 108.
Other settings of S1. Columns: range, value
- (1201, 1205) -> 158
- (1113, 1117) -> 81.4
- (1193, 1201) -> 166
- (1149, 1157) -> 60.9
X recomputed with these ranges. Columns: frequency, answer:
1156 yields 56.3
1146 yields 82.8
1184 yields 166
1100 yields 156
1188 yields 162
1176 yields 134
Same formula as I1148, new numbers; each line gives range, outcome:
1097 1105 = 152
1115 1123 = 69.8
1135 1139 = 118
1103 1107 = 146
